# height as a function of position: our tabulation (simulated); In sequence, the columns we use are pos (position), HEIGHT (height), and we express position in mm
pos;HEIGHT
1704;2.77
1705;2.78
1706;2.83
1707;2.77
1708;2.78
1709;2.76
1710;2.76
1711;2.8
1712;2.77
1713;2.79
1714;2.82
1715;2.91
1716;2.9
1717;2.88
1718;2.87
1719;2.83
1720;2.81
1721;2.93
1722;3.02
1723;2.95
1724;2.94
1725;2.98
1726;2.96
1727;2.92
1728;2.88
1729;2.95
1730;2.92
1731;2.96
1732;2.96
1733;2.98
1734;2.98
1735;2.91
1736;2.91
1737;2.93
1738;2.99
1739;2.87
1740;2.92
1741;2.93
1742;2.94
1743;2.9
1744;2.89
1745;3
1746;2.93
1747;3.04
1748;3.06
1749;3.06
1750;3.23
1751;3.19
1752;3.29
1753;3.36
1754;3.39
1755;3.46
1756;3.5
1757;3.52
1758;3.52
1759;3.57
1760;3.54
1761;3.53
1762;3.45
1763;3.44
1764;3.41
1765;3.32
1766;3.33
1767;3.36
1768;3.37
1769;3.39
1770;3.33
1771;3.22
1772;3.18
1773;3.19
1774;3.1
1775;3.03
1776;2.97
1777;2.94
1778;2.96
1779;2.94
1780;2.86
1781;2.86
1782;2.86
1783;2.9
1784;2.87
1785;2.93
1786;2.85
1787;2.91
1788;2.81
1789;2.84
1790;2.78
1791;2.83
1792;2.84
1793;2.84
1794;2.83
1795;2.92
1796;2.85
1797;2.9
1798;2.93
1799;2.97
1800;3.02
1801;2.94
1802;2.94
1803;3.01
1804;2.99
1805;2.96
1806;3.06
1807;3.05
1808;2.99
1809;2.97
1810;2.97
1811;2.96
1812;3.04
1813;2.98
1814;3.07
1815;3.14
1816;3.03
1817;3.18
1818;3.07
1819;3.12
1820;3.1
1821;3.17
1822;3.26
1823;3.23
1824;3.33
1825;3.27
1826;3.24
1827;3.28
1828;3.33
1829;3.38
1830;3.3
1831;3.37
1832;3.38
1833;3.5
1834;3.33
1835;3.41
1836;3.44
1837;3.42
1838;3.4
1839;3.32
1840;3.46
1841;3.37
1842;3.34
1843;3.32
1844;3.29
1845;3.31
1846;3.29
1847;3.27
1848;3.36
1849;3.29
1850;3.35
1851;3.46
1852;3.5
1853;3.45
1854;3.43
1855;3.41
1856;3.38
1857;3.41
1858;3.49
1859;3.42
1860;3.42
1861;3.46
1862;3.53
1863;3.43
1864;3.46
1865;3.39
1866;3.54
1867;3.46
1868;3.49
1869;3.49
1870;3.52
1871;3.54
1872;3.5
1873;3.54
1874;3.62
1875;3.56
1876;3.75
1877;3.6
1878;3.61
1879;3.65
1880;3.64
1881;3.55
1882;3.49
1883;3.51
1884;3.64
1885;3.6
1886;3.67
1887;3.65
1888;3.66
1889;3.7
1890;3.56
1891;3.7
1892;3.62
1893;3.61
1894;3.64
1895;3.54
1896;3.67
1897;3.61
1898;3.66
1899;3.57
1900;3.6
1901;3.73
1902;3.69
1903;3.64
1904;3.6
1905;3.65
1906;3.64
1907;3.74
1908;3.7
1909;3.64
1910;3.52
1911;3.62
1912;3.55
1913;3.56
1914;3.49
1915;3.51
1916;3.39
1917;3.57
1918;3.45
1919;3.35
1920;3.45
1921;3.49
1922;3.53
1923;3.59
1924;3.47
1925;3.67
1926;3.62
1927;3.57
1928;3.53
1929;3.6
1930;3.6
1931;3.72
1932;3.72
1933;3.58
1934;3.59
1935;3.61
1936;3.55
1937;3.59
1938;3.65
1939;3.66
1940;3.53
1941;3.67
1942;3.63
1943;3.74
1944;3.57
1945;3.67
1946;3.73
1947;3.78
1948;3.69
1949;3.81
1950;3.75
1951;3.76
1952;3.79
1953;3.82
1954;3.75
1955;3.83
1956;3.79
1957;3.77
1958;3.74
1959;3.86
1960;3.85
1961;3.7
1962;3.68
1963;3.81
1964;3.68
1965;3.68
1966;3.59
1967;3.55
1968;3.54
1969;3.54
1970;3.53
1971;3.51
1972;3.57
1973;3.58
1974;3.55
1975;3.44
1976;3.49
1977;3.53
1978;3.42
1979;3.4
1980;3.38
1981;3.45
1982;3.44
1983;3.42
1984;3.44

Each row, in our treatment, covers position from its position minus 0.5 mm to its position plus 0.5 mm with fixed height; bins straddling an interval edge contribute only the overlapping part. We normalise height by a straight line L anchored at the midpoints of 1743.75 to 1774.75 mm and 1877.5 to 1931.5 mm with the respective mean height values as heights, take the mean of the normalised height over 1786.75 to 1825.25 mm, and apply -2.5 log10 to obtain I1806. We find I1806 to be 0.133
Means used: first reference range 3.3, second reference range 3.59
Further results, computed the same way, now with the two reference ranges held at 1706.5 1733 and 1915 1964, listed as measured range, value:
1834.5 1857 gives -0.02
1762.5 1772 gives -0.10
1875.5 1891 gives -0.05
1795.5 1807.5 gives 0.07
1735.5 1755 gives -0.03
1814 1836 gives 0.00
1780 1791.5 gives 0.09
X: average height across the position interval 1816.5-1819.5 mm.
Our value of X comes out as 3.12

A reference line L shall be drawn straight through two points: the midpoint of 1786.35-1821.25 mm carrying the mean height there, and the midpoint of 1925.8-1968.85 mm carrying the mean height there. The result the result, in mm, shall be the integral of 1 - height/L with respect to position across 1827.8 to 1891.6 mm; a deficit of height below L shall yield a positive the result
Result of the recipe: -4.4 mm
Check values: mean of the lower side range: 2.97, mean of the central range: 3.47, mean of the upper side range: 3.68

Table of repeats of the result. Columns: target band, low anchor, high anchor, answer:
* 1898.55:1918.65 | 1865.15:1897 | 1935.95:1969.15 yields 0.2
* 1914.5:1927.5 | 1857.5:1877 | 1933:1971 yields 0.4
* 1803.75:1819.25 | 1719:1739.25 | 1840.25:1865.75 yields 1.0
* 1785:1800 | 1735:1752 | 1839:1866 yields 1.4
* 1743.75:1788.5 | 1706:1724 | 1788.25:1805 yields -4.6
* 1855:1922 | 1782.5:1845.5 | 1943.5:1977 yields -3.2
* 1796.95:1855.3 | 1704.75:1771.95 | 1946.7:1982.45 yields 1.3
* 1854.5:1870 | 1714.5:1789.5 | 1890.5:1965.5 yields -0.1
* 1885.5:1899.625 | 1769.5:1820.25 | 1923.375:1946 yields -0.9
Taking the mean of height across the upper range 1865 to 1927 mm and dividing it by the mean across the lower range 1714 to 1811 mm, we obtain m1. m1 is 1.2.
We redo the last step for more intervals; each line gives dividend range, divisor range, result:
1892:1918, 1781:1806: 1.24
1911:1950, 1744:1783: 1.12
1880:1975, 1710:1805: 1.20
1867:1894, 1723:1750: 1.22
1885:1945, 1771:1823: 1.21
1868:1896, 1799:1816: 1.20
